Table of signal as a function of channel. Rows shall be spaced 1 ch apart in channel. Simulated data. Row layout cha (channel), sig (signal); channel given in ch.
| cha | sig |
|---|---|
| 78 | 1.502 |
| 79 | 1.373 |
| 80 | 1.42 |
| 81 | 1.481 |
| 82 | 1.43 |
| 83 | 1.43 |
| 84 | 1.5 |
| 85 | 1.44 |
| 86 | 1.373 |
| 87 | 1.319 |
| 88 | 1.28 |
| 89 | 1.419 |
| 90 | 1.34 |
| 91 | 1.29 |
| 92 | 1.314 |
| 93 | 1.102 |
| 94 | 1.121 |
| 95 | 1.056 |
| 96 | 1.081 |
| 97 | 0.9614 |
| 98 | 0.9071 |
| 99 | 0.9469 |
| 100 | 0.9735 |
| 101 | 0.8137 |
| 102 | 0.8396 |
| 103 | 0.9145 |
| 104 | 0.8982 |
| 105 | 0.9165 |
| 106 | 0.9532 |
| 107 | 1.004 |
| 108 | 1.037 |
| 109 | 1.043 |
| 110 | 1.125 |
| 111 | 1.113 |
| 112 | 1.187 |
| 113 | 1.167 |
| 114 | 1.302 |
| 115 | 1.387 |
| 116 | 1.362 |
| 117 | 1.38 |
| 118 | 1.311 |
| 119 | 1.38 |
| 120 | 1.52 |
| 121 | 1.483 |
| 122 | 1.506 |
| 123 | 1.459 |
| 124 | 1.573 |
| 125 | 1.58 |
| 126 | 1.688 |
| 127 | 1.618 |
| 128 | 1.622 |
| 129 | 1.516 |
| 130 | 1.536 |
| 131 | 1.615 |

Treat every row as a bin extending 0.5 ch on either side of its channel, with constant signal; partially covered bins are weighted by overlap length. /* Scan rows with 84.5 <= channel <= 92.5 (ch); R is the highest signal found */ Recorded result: 1.44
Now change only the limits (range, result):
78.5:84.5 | 1.5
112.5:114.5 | 1.302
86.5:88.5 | 1.319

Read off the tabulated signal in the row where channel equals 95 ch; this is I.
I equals 1.056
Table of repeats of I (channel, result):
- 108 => 1.037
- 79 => 1.373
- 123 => 1.459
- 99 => 0.9469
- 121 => 1.483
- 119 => 1.38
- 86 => 1.373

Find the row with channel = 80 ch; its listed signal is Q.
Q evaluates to 1.42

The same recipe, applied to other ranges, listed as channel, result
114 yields 1.302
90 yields 1.34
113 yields 1.167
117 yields 1.38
